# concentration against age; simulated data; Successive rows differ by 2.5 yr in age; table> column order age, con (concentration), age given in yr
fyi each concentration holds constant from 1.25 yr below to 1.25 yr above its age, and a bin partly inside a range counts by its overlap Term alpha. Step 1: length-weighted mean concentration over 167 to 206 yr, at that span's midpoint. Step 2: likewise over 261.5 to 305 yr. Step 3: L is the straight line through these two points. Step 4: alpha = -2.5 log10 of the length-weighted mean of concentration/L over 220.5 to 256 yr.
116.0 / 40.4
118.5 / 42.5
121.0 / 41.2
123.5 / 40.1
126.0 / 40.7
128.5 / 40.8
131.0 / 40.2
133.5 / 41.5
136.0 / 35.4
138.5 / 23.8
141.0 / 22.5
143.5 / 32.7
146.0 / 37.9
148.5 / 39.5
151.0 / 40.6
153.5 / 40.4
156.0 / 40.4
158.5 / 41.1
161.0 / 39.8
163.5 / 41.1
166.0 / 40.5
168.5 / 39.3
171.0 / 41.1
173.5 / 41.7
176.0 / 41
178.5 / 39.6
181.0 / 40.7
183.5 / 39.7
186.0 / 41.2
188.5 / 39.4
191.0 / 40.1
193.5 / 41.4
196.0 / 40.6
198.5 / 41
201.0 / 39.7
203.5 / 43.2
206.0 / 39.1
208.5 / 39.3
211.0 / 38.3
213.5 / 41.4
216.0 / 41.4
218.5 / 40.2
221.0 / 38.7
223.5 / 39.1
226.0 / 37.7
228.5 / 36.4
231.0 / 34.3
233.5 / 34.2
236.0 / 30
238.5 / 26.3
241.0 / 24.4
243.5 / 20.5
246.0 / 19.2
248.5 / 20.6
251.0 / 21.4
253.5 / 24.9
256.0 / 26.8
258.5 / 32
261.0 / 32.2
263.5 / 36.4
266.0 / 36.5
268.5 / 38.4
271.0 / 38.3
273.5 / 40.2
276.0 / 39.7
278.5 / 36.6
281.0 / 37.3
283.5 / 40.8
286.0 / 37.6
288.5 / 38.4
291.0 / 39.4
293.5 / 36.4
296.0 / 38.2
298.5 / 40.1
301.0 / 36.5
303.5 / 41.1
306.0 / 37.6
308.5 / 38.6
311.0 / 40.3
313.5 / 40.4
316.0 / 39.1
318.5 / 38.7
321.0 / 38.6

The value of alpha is 0.34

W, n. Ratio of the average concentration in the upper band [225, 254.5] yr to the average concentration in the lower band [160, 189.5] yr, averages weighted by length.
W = 0.68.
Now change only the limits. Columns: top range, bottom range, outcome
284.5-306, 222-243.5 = 1.20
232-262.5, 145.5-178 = 0.65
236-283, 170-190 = 0.76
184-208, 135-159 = 1.15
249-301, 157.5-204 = 0.87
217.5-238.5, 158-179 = 0.88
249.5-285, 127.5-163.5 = 0.93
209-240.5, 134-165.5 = 0.99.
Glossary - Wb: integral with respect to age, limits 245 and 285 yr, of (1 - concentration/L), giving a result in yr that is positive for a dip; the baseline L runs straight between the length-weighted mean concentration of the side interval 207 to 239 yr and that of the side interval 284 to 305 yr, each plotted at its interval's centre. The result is 5.5 yr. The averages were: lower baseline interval 37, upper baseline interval 38.5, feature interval 32.7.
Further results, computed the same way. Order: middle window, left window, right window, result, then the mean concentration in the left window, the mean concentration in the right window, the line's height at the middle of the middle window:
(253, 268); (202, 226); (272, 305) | 2.67 yr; 39.9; 38.6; 39.1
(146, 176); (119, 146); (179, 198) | -1.63 yr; 36.2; 40.4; 38.3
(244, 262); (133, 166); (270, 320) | 6.21 yr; 36.7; 38.8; 38.2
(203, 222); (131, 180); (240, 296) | -2.56 yr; 38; 32.8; 35.3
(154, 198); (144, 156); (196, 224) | -0.96 yr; 39.3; 40.2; 39.7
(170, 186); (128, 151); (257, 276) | -2.36 yr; 35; 36.4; 35.4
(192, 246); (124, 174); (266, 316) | 3.09 yr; 38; 38.7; 38.4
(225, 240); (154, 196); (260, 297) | 2.34 yr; 40.5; 37.8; 39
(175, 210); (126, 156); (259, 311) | -3.31 yr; 36.3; 38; 36.9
